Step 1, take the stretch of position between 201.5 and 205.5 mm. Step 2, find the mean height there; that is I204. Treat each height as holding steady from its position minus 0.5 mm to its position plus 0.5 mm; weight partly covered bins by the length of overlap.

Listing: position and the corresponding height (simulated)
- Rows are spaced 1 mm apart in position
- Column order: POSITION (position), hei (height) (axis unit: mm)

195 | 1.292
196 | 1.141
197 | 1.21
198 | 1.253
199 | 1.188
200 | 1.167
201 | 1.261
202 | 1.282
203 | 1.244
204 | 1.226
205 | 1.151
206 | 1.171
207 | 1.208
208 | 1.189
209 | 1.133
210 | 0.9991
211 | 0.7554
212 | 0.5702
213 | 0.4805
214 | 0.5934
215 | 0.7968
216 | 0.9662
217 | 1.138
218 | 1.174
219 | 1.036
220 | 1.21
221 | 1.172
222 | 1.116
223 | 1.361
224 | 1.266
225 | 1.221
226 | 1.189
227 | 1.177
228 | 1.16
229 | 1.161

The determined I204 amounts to 1.23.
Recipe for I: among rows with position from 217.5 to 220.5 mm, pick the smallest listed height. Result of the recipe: 1.036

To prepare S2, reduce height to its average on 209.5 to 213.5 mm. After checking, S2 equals 0.701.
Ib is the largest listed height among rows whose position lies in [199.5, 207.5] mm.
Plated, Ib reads 1.282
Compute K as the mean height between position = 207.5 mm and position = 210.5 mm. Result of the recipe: 1.11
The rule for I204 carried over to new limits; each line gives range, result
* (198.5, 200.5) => 1.18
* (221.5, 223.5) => 1.24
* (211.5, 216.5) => 0.681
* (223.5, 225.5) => 1.24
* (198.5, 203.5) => 1.23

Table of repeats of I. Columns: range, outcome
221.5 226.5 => 1.116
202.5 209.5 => 1.133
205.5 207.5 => 1.171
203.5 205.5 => 1.151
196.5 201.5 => 1.167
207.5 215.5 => 0.4805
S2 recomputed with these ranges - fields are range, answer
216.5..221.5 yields 1.15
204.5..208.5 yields 1.18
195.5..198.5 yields 1.2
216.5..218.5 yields 1.16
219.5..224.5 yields 1.23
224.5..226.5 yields 1.21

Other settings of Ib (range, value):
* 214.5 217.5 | 1.138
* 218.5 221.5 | 1.21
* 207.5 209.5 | 1.189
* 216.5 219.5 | 1.174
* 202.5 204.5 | 1.244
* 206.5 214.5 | 1.208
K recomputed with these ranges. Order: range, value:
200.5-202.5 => 1.27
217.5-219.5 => 1.1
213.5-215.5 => 0.695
